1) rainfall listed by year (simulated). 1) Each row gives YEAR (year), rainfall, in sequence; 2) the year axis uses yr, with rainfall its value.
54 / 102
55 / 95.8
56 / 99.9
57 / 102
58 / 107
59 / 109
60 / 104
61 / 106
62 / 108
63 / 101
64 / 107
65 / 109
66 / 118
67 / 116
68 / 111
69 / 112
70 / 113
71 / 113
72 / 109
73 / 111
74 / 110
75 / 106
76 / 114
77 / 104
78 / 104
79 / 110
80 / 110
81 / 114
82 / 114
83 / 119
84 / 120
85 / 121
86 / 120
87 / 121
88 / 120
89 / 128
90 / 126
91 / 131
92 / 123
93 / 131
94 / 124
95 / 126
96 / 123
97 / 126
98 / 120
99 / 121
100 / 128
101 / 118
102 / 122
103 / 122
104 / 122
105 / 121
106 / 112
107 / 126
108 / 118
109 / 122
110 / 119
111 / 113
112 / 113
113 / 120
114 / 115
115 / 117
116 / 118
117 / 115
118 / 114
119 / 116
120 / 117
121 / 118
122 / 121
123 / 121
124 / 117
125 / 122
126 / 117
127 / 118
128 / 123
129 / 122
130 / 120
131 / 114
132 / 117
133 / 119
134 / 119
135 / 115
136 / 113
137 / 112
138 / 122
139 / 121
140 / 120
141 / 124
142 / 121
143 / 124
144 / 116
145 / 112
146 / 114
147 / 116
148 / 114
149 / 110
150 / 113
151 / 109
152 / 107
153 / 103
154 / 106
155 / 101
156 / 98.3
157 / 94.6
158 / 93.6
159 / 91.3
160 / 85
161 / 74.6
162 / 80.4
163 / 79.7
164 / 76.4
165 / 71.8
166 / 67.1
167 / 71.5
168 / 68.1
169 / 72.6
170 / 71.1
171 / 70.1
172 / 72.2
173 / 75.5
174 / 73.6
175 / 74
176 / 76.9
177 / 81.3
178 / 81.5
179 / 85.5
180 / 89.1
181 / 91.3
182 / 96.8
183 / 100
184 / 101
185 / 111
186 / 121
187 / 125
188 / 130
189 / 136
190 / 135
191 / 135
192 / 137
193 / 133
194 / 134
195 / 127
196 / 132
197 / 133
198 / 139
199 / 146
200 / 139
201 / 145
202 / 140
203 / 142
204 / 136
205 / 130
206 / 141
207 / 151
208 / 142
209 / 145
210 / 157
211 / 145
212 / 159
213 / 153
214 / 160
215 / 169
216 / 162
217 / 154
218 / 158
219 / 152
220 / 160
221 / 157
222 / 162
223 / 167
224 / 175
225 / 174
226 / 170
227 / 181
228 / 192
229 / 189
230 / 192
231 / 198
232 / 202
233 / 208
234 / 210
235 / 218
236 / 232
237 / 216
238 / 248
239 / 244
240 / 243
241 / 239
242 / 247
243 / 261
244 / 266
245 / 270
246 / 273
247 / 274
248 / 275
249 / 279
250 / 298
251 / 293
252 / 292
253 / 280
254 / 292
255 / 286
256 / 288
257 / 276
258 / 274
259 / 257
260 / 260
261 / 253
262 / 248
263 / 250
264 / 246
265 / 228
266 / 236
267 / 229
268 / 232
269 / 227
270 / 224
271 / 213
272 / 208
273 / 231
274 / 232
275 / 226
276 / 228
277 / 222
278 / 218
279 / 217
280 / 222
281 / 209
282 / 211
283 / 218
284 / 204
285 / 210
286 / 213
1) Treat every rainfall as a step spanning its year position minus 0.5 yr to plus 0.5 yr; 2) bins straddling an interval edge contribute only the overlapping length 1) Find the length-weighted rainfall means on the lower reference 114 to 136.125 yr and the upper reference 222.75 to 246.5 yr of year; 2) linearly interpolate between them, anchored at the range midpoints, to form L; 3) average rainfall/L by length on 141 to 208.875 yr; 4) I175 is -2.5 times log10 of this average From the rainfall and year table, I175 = 0.46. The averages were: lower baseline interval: 118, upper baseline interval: 218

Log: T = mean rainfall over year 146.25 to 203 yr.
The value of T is 103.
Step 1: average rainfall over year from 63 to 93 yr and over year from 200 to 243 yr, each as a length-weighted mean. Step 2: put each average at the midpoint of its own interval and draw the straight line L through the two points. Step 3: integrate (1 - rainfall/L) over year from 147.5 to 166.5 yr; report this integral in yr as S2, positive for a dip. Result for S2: 7.1 yr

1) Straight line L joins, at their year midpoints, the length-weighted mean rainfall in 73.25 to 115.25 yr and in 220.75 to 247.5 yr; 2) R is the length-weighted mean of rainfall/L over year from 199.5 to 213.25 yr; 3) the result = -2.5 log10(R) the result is 0.33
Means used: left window 119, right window 216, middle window 144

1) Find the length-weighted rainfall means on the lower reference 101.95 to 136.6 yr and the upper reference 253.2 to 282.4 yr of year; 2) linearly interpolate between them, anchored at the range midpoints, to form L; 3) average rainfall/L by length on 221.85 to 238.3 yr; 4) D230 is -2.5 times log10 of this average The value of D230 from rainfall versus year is 0.07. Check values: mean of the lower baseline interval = 118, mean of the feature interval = 196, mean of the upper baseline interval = 240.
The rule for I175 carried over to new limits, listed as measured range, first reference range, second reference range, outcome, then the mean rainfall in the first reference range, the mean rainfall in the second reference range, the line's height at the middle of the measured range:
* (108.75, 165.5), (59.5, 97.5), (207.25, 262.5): 0.35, 115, 217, 154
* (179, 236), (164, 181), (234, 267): 0.04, 75.6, 259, 158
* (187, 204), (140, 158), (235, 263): 0.31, 111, 264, 182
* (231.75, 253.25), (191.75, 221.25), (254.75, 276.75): -0.23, 146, 243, 205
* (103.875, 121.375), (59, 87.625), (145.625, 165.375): -0.13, 112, 97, 105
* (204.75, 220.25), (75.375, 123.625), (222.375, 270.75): 0.36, 119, 239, 212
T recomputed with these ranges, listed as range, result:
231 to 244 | 231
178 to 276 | 192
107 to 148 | 118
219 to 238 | 190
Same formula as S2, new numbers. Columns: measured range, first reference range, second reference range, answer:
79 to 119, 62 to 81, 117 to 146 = -2.3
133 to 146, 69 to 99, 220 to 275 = 3.2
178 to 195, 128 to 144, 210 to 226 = 3.4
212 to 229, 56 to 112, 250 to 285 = 3.6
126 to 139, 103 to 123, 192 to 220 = 0.6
